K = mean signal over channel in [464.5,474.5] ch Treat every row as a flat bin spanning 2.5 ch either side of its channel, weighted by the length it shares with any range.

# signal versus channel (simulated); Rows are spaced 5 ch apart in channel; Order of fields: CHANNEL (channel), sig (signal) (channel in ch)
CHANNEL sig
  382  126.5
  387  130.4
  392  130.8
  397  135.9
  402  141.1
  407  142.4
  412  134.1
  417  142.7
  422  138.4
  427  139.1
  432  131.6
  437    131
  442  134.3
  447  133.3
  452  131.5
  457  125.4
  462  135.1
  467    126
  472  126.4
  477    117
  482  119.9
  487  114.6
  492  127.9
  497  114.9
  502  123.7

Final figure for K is 126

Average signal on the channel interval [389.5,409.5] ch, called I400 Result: 138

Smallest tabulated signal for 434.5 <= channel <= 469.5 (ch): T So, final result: 125.4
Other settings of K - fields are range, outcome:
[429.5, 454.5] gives 132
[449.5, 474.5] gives 129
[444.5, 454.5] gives 132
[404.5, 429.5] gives 139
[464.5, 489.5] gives 121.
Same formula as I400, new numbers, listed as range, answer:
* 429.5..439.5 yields 131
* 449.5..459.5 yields 128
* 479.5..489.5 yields 117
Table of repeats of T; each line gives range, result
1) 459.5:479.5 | 117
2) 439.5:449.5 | 133.3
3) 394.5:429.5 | 134.1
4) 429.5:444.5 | 131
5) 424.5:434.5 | 131.6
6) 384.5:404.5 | 130.4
